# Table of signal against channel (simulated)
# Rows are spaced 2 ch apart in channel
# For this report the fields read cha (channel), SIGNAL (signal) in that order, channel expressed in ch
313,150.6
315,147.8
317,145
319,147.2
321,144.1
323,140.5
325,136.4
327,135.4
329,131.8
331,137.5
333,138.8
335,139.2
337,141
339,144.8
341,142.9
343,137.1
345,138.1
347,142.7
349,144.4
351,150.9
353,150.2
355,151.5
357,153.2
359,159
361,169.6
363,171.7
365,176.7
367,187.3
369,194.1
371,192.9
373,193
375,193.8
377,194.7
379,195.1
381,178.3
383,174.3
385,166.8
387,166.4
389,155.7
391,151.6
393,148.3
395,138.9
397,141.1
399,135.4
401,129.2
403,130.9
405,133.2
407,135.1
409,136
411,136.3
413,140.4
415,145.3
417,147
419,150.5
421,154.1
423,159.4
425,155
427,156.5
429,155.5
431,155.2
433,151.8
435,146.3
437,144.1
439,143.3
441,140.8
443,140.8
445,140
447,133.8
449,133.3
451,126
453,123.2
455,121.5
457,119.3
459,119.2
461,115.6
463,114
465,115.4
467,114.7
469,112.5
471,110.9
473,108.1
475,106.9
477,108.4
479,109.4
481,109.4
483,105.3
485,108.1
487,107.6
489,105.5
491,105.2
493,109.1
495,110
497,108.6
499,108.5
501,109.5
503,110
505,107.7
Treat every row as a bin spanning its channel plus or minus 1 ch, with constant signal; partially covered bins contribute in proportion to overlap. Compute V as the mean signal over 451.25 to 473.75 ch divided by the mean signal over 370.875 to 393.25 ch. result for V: 0.66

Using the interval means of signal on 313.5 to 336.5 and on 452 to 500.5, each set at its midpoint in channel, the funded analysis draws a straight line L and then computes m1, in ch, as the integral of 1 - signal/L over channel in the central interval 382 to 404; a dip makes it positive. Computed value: -3.7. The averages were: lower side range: 141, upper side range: 111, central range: 149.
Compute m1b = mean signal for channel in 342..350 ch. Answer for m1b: 141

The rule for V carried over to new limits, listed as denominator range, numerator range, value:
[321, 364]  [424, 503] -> 0.85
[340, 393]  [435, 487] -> 0.73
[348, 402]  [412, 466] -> 0.84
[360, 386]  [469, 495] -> 0.59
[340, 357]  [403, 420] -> 0.96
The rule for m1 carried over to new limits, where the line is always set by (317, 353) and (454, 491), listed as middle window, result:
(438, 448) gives -1.8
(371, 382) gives -4.9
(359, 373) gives -4.9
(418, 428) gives -2.7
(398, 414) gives -1.1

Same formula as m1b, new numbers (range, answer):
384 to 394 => 158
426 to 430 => 156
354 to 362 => 158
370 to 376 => 193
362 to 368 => 179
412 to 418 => 144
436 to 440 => 144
